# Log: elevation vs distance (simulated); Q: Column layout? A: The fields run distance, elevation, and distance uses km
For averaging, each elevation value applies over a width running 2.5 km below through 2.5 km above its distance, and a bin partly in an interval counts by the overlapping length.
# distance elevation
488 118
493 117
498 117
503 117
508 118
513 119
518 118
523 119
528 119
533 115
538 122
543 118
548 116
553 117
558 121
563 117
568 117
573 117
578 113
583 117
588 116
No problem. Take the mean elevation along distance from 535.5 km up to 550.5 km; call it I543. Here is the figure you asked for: 119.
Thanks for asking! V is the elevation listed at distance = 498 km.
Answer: 117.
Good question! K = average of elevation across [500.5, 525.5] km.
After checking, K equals 118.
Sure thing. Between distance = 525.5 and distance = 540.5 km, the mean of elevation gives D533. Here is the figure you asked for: 119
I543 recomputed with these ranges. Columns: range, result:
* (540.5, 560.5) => 118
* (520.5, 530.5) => 119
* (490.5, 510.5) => 117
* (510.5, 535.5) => 118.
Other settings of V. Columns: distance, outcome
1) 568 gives 117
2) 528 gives 119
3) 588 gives 116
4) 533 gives 115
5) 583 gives 117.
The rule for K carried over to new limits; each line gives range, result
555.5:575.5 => 118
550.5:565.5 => 118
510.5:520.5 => 118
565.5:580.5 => 116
